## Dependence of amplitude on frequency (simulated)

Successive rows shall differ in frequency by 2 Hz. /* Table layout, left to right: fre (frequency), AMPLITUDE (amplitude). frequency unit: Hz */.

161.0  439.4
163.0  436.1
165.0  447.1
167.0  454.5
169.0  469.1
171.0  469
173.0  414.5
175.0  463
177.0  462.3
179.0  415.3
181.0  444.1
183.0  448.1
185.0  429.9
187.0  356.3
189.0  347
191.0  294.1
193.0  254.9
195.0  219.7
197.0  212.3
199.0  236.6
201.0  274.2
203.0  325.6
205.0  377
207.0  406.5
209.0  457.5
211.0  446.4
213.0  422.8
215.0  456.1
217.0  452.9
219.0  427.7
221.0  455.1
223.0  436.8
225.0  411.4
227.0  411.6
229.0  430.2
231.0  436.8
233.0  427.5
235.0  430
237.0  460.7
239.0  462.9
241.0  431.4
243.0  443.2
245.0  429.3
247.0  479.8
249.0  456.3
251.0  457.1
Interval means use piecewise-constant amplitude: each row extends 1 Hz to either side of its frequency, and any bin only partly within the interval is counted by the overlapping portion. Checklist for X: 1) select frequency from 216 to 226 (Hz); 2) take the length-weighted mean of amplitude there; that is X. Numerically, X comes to 437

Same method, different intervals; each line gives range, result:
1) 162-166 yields 442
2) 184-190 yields 378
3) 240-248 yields 446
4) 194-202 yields 236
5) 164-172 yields 460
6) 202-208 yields 370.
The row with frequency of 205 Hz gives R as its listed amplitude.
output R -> 377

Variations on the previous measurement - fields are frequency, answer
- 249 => 456.3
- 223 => 436.8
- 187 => 356.3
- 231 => 436.8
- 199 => 236.6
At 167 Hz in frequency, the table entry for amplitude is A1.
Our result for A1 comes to 454.5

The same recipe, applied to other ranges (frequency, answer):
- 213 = 422.8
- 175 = 463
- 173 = 414.5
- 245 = 429.3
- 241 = 431.4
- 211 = 446.4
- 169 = 469.1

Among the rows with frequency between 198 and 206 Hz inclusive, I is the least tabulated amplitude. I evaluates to 236.6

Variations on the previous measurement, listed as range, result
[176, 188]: 356.3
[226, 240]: 411.6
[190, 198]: 212.3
